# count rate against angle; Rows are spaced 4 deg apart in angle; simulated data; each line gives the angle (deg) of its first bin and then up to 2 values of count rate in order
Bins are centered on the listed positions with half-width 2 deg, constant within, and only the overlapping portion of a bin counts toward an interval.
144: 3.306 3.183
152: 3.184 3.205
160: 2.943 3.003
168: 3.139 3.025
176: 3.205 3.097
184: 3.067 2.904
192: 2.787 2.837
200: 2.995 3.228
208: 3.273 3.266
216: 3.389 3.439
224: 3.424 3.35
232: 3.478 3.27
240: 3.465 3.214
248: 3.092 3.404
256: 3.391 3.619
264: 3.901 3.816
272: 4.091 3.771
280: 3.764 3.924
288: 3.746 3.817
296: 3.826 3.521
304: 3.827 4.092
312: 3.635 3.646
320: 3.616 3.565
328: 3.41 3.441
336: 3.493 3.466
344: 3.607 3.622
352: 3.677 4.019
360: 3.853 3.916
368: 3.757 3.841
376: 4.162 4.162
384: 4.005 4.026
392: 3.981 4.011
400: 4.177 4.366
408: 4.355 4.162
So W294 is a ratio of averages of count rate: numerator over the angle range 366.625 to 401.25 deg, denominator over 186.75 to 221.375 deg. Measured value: 1.29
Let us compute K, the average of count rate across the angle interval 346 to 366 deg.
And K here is 3.82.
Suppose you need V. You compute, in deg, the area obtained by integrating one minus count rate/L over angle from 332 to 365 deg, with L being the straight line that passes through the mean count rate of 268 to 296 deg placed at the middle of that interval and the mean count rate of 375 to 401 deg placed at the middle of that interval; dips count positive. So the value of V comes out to 2.50 deg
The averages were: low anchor 3.85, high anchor 4.07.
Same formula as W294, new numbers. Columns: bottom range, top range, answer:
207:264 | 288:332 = 1.09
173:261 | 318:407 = 1.19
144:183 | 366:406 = 1.30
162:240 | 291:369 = 1.16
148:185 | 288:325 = 1.20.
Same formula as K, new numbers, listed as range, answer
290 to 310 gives 3.82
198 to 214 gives 3.19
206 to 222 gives 3.34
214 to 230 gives 3.4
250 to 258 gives 3.4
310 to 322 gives 3.63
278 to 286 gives 3.84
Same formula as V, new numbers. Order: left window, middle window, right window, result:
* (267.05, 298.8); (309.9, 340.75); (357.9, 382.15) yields 2.80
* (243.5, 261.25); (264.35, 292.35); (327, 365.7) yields -3.45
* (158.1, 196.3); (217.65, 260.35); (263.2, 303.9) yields 1.32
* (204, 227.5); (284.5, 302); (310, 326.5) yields -0.99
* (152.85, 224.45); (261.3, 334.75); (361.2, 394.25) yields -2.67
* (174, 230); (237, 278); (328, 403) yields -2.11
